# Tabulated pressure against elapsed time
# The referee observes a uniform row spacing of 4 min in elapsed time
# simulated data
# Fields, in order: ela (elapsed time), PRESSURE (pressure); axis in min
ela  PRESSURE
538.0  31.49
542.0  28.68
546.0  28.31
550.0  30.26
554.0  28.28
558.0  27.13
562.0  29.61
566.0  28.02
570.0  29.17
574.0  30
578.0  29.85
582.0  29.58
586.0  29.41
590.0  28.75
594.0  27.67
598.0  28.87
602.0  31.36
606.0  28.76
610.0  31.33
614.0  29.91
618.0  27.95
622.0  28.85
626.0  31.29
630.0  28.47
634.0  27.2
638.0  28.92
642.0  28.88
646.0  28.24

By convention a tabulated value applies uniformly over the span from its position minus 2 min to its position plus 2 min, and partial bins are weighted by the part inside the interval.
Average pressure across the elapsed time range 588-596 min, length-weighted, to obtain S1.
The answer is 28.2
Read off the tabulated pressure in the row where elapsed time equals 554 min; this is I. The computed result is 28.28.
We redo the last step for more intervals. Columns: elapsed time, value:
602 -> 31.36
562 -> 29.61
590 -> 28.75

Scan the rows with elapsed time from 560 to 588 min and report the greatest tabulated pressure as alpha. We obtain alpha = 30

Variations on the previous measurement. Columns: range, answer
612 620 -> 29.91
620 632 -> 31.29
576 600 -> 29.85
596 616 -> 31.36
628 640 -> 28.92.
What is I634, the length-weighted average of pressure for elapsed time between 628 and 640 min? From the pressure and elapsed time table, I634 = 28.2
